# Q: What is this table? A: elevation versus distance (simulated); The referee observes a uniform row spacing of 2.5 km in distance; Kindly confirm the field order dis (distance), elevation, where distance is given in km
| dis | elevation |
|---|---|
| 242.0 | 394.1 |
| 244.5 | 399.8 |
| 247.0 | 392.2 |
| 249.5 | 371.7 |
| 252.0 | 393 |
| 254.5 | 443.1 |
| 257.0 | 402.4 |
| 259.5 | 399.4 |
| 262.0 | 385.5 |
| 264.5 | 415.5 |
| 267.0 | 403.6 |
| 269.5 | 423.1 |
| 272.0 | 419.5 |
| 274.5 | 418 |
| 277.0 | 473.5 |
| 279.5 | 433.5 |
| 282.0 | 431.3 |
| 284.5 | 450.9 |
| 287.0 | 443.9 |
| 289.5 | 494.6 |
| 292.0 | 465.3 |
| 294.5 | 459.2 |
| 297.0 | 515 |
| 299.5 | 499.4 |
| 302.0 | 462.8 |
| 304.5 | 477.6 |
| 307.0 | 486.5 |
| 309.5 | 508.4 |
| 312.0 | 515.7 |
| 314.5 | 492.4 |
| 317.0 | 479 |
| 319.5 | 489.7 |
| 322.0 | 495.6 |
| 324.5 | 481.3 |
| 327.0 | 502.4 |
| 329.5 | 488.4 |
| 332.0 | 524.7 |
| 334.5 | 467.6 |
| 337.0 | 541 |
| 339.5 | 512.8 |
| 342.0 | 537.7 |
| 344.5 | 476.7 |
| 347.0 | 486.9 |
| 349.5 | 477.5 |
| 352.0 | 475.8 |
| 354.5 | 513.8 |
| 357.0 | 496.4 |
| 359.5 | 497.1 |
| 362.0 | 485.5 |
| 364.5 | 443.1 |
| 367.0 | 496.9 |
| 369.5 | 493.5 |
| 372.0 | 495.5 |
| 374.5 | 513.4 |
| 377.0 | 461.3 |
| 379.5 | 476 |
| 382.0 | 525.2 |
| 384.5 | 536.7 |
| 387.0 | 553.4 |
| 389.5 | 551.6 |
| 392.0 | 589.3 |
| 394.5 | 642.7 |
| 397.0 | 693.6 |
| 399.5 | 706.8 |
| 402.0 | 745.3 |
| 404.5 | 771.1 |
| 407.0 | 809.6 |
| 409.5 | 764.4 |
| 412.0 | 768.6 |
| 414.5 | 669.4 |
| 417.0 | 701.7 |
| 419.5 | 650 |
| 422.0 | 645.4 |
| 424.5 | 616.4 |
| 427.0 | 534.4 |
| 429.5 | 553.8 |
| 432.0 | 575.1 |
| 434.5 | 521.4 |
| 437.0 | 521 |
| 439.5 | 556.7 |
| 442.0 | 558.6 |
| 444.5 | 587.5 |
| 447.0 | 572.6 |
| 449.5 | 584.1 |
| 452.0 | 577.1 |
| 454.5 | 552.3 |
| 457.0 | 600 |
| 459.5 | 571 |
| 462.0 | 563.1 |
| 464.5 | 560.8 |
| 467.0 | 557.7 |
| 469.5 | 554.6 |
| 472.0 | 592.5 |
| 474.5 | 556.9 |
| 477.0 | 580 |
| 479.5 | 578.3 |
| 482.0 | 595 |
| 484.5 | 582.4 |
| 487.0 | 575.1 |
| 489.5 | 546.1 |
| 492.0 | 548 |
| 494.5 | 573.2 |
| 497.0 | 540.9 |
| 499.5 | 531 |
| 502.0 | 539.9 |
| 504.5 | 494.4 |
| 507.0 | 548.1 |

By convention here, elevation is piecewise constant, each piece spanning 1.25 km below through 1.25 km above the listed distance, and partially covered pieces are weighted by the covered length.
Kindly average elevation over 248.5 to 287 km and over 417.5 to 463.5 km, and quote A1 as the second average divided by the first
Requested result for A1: 1.4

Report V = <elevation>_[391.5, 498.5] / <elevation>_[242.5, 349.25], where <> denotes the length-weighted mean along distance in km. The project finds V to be 1.3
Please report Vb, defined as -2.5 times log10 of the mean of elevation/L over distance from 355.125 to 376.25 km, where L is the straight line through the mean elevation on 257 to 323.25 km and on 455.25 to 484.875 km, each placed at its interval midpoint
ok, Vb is 0.04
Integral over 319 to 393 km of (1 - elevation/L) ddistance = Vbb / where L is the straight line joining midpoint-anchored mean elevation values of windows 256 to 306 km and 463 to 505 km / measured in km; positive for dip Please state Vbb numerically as -2.39 km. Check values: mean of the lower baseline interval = 444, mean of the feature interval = 503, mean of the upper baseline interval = 560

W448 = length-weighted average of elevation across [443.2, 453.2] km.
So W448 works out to 580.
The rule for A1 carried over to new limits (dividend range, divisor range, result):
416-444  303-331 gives 1.19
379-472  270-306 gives 1.33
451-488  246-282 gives 1.39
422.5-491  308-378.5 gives 1.15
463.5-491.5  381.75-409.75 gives 0.87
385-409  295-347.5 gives 1.35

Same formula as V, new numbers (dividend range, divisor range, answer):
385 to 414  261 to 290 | 1.59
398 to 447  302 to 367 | 1.30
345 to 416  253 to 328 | 1.26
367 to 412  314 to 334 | 1.23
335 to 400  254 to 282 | 1.25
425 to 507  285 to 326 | 1.16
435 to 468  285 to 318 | 1.17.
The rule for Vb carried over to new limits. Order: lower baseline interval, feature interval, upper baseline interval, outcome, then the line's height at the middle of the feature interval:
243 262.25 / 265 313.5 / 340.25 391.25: -0.07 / 432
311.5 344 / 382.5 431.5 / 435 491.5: -0.21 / 540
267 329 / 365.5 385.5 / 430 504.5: 0.03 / 513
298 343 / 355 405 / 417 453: -0.03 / 540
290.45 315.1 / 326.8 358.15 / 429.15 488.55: 0.02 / 508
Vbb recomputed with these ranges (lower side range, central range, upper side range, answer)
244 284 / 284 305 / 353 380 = -1.9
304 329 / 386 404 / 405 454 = -2.0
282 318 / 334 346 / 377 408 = 0.7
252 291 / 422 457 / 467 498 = -1.7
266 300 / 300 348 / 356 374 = -2.7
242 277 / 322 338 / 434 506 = -1.4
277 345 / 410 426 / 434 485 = -3.9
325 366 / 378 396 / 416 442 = -0.5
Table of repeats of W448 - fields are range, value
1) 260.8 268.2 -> 402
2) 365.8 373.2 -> 495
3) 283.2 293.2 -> 464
